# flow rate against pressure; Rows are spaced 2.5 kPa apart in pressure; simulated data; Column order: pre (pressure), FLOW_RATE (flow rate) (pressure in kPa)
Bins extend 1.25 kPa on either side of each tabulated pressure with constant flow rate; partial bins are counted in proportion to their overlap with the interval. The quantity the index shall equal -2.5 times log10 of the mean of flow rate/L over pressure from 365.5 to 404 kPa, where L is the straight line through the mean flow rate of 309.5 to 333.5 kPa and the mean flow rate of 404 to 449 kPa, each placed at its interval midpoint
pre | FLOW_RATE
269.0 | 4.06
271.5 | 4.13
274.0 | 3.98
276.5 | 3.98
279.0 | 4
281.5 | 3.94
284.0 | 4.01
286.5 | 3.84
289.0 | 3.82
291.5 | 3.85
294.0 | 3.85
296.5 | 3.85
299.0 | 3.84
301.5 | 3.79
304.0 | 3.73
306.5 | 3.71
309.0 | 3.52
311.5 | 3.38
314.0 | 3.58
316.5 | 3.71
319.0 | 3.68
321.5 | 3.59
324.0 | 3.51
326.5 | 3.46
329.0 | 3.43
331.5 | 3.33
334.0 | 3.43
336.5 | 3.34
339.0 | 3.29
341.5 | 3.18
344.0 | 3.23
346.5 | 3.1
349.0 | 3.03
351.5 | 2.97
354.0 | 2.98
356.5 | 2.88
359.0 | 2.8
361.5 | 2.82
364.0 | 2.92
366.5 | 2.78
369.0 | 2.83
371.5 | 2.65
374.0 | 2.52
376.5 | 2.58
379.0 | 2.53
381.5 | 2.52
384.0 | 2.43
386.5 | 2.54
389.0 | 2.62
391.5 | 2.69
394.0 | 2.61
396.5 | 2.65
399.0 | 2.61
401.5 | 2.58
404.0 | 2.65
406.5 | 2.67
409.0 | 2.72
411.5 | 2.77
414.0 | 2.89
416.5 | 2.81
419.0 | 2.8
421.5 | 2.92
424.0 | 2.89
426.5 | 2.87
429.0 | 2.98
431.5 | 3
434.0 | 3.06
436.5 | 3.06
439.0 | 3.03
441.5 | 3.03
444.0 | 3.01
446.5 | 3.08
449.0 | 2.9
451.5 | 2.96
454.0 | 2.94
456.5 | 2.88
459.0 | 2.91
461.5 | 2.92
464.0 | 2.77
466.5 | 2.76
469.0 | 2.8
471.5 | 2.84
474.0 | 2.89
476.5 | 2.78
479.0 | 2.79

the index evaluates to 0.204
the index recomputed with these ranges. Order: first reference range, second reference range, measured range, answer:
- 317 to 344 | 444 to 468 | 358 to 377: 0.19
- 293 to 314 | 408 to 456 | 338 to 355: 0.11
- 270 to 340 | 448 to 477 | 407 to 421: 0.12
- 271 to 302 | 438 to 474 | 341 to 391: 0.23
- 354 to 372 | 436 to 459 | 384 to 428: 0.07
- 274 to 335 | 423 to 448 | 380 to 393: 0.26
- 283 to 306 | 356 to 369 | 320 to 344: -0.03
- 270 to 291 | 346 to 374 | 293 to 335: -0.03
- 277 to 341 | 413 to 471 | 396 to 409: 0.19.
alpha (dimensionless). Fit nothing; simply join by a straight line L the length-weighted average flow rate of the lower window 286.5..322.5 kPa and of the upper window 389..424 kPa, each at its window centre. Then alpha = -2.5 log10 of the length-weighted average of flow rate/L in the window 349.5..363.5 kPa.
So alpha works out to 0.11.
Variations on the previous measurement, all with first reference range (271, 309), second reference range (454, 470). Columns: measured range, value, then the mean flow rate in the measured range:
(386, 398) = 0.24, 2.63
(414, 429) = 0.08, 2.87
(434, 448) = -0.02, 3.04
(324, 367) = 0.13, 3.13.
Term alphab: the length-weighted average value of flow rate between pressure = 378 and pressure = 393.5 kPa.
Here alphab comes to 2.56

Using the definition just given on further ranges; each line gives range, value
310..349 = 3.4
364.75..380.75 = 2.65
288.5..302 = 3.84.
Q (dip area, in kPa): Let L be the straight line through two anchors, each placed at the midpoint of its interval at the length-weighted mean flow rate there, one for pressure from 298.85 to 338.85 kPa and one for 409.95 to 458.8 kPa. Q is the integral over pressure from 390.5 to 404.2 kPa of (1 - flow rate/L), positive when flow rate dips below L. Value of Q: 2.2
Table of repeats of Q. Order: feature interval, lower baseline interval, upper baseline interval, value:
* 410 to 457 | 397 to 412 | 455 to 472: -3.3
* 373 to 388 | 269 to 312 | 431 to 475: 3.7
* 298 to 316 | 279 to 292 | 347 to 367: -0.2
